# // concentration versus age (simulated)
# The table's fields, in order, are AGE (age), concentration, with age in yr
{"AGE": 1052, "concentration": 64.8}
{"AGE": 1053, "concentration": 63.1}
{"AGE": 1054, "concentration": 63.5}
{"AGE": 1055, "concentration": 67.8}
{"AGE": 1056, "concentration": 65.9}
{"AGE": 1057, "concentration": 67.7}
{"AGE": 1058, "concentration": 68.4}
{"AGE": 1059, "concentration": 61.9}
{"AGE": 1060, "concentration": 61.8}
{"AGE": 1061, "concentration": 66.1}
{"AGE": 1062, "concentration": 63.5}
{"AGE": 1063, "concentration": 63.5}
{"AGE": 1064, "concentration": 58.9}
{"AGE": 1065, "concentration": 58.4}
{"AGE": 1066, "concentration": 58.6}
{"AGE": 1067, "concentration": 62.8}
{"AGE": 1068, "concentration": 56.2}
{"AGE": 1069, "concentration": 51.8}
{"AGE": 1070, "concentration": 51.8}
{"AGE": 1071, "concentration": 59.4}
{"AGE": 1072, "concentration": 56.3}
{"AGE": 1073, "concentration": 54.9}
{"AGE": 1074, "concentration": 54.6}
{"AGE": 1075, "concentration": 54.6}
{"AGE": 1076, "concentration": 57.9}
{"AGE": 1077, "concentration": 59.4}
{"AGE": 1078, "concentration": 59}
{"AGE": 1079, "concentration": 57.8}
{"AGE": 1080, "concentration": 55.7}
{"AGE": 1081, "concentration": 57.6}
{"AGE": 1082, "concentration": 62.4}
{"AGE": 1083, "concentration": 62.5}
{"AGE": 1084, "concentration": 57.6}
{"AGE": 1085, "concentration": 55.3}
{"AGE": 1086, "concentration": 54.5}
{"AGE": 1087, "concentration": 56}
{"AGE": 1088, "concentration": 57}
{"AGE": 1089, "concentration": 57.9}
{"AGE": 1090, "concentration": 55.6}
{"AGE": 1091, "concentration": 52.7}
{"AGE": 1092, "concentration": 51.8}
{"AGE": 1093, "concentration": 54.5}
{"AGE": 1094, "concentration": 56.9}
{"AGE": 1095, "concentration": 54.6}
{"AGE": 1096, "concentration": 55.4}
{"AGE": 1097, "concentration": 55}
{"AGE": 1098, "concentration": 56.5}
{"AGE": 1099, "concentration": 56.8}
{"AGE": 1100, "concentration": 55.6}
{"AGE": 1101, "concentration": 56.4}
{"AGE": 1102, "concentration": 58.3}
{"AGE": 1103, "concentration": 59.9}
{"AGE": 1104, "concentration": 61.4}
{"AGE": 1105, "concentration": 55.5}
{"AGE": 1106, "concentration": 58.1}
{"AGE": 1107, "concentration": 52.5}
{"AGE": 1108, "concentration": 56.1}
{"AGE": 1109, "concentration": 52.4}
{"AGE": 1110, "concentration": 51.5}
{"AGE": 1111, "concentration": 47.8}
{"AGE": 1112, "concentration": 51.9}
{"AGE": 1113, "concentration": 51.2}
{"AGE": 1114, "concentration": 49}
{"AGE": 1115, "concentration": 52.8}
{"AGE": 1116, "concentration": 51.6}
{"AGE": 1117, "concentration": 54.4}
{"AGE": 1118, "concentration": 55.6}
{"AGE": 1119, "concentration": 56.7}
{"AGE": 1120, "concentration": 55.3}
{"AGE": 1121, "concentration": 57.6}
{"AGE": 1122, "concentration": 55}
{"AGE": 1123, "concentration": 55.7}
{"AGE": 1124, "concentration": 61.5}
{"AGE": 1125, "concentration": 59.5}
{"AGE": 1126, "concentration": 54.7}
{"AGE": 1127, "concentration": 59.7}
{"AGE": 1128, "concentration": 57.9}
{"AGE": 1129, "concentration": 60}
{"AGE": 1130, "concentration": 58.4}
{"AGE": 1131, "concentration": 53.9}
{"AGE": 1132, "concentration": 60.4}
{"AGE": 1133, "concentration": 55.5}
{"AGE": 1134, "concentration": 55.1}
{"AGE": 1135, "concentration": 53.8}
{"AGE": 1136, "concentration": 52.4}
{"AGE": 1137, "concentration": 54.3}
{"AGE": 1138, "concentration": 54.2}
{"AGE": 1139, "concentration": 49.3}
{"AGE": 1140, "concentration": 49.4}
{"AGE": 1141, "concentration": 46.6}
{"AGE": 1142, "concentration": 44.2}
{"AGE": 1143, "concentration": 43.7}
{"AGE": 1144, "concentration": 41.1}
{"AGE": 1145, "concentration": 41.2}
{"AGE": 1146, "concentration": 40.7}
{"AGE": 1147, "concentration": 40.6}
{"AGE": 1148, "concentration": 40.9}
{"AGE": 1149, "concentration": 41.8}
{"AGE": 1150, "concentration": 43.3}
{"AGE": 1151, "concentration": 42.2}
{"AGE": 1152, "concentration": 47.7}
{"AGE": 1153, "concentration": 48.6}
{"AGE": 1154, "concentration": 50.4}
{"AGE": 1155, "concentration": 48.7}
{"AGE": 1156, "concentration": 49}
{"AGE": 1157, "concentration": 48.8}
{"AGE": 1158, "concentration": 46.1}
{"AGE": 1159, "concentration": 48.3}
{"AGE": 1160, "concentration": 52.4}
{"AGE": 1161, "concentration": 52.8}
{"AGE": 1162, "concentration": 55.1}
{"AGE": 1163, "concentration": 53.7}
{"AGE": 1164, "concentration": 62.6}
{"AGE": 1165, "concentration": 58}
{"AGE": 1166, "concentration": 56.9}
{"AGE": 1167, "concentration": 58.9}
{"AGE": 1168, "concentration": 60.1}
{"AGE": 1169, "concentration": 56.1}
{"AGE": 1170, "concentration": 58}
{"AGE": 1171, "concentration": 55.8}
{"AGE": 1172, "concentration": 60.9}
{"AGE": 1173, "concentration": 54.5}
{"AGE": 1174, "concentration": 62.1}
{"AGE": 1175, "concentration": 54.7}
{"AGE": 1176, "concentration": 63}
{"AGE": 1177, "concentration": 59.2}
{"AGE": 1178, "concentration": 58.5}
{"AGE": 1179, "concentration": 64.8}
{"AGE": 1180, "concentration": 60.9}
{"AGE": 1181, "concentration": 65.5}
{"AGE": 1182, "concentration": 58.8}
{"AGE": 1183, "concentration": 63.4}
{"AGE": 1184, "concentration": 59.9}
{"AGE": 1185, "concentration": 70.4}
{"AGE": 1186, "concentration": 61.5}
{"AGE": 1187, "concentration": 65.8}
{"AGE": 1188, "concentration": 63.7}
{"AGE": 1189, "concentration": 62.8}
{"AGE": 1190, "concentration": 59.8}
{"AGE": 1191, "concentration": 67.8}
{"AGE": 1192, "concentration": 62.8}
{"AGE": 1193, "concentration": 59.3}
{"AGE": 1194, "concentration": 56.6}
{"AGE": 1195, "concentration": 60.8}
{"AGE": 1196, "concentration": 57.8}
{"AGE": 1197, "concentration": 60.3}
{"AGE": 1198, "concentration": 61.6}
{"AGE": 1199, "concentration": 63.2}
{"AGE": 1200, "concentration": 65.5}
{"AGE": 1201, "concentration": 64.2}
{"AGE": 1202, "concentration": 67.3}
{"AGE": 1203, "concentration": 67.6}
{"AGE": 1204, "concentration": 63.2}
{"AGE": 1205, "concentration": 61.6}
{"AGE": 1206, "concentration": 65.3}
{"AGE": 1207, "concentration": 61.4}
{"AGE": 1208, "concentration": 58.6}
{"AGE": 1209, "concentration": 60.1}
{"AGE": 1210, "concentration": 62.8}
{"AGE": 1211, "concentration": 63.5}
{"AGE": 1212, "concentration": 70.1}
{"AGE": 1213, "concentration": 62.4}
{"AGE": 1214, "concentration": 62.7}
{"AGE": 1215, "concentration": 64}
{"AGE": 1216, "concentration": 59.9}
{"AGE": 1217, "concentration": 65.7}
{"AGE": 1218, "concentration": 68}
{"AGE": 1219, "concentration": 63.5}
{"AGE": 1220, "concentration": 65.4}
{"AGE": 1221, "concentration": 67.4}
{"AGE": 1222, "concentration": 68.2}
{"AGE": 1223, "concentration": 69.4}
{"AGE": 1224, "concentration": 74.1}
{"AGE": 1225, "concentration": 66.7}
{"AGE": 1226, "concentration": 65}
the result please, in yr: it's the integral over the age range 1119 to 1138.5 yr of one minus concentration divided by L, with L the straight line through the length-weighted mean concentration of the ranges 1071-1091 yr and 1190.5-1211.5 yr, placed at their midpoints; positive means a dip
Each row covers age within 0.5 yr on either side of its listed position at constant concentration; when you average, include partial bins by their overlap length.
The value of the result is 0.9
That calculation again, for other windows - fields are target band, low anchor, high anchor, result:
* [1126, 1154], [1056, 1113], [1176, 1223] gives 4.9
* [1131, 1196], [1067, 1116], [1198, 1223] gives 6.8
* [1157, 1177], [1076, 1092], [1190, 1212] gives 1.6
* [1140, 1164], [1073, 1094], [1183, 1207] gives 5.4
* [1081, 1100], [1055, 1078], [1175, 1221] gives 1.3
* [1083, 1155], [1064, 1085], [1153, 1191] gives 5.8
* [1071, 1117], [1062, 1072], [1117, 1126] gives 1.5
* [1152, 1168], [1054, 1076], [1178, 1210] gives 2.4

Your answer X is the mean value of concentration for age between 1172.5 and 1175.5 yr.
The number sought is 57.1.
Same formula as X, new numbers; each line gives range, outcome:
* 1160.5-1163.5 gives 53.9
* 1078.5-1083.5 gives 59.2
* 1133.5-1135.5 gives 54.5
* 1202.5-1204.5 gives 65.4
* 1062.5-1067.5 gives 60.4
